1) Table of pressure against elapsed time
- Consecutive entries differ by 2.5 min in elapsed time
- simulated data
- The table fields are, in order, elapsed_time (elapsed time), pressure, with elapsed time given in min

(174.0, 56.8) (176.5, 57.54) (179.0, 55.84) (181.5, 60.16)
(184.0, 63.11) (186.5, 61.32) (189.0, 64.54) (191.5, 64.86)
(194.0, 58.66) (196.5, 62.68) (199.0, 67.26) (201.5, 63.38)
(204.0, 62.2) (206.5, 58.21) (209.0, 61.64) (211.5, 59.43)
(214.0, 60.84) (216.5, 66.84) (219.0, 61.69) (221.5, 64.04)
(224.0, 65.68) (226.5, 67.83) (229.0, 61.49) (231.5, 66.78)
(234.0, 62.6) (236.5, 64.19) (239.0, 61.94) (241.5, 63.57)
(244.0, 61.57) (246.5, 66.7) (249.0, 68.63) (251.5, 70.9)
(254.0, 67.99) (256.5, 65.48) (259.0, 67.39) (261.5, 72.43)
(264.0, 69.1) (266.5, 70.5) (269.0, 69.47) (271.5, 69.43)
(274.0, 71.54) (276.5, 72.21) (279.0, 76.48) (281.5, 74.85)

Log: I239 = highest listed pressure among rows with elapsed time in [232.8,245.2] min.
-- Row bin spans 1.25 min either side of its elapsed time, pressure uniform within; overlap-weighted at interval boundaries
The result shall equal 64.19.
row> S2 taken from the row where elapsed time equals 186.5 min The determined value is 61.32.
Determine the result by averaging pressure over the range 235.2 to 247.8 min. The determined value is 63.6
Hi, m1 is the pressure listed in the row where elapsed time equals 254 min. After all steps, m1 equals 67.99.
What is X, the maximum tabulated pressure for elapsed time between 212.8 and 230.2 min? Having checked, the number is 67.83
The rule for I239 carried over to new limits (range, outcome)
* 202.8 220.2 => 66.84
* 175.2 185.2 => 63.11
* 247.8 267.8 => 72.43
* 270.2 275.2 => 71.54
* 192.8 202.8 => 67.26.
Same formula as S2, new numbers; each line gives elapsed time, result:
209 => 61.64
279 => 76.48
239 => 61.94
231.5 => 66.78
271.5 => 69.43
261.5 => 72.43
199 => 67.26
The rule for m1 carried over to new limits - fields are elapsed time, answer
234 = 62.6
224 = 65.68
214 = 60.84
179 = 55.84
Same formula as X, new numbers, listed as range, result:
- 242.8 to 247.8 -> 66.7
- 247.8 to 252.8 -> 70.9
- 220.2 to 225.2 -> 65.68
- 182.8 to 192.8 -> 64.86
